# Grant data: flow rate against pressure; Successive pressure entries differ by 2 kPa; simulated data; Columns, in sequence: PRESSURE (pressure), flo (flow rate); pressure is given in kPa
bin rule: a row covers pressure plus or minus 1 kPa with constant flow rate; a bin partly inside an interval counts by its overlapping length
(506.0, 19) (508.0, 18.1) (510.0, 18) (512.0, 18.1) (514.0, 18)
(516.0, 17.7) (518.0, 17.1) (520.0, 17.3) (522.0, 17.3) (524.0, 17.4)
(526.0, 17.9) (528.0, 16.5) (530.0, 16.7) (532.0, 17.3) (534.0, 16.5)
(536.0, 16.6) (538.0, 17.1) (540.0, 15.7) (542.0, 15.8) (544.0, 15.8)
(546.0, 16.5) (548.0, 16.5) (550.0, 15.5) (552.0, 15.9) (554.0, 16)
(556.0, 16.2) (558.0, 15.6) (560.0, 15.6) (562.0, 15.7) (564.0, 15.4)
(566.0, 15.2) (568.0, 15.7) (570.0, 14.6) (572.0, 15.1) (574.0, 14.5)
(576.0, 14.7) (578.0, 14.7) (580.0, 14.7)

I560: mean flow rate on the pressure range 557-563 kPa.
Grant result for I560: 15.6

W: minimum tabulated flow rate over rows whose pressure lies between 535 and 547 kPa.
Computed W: 15.7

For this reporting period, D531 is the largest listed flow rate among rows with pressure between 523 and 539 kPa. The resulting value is 17.9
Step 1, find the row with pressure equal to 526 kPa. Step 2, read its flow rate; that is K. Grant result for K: 17.9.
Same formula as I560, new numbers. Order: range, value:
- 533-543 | 16.3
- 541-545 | 15.8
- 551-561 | 15.9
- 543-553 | 16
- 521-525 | 17.4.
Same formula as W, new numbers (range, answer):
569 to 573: 14.6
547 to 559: 15.5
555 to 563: 15.6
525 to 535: 16.5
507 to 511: 18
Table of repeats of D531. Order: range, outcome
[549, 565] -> 16.2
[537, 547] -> 17.1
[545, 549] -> 16.5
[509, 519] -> 18.1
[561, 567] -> 15.7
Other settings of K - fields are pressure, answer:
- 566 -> 15.2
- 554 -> 16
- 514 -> 18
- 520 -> 17.3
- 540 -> 15.7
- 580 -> 14.7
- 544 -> 15.8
